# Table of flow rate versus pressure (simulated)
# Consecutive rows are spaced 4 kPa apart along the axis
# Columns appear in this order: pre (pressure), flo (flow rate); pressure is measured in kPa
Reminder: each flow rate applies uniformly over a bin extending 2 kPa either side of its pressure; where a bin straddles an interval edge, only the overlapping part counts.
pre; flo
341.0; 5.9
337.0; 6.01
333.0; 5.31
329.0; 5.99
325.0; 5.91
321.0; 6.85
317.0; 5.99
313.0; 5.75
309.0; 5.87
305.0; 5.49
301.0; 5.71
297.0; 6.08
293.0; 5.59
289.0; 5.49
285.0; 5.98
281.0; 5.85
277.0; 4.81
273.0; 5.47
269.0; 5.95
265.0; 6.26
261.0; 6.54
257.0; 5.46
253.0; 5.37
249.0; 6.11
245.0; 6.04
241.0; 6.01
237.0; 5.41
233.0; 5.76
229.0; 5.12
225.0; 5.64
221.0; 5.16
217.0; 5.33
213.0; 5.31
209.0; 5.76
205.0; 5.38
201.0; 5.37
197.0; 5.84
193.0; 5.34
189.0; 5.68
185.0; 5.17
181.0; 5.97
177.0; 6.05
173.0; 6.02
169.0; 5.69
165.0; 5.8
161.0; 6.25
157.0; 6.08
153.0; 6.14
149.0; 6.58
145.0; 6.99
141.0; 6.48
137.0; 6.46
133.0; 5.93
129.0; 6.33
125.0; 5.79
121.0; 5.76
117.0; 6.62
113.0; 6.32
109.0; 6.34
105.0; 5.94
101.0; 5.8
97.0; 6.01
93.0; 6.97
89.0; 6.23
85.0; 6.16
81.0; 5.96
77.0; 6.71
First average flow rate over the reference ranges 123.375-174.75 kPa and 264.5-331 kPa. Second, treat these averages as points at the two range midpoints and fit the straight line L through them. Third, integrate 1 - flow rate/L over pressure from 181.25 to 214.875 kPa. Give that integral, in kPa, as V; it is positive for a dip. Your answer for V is 3.1 kPa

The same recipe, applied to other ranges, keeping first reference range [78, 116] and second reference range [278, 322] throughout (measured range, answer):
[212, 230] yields 2.0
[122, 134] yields 0.3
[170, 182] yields 0.2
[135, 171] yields -1.0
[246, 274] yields 0.0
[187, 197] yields 0.8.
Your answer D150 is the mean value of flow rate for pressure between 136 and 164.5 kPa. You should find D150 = 6.39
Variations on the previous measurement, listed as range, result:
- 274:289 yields 5.53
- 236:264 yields 5.88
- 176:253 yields 5.59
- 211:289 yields 5.66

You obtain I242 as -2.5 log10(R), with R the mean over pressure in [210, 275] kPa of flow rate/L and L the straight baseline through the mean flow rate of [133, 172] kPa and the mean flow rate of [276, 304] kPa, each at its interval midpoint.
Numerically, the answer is 0.03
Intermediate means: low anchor 6.25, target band 5.68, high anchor 5.67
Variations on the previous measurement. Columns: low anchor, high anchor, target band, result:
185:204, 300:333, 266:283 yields 0.040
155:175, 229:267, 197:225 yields 0.089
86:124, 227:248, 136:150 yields -0.100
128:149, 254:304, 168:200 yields 0.095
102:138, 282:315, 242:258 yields 0.014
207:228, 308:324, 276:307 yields 0.055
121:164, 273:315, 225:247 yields 0.042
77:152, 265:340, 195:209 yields 0.091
